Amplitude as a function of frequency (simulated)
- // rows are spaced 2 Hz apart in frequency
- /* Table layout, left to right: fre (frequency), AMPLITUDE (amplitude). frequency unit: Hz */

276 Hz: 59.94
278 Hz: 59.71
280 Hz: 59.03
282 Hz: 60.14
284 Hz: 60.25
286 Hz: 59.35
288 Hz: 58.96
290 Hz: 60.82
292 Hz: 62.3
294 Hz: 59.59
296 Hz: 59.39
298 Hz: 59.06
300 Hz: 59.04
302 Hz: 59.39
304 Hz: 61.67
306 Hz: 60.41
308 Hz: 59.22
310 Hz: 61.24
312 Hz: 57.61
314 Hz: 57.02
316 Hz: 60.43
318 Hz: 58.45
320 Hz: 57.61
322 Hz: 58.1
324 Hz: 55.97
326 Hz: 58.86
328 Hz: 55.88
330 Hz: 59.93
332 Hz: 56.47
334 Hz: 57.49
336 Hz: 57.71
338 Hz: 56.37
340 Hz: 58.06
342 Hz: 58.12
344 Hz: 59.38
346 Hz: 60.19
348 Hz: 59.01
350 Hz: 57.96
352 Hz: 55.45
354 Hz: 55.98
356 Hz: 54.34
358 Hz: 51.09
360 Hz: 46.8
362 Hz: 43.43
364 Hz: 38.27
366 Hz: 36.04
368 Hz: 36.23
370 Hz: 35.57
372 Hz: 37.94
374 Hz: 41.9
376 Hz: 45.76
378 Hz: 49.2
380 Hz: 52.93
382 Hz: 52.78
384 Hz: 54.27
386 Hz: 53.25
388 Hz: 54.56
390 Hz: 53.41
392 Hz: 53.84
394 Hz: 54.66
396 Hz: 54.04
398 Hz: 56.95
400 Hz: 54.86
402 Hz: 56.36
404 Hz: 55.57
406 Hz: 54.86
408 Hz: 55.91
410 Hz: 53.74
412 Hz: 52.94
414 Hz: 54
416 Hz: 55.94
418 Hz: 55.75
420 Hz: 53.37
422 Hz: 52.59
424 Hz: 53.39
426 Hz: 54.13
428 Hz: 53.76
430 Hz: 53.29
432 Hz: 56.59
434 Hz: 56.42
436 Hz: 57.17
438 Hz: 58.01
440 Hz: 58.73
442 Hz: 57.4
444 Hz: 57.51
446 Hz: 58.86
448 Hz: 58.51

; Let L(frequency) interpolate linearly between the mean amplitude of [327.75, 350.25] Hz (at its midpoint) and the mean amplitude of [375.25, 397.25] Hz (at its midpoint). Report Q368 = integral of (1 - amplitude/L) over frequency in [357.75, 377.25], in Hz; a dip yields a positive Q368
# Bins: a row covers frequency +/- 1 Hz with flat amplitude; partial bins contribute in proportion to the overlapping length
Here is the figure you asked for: 4.9 Hz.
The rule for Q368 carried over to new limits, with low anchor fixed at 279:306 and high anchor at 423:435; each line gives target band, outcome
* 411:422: 0.2 Hz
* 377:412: 1.1 Hz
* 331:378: 5.9 Hz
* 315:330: 0.2 Hz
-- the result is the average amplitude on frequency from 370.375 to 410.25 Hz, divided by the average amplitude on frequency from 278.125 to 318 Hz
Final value 0.87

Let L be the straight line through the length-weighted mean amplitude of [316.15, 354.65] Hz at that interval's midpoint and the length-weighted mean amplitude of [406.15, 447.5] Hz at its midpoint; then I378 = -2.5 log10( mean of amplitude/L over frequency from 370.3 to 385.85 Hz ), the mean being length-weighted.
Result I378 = 0.191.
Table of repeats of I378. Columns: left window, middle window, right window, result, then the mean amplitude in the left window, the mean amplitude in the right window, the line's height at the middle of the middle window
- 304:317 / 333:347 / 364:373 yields -0.214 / 59.5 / 36.6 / 47.9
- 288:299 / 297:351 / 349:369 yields -0.085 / 60.1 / 47.6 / 54.3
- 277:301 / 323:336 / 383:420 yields 0.009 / 59.8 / 54.7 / 58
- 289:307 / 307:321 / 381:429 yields 0.010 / 60.2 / 54.4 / 59.3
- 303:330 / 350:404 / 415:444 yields 0.153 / 58.7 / 55.5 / 57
